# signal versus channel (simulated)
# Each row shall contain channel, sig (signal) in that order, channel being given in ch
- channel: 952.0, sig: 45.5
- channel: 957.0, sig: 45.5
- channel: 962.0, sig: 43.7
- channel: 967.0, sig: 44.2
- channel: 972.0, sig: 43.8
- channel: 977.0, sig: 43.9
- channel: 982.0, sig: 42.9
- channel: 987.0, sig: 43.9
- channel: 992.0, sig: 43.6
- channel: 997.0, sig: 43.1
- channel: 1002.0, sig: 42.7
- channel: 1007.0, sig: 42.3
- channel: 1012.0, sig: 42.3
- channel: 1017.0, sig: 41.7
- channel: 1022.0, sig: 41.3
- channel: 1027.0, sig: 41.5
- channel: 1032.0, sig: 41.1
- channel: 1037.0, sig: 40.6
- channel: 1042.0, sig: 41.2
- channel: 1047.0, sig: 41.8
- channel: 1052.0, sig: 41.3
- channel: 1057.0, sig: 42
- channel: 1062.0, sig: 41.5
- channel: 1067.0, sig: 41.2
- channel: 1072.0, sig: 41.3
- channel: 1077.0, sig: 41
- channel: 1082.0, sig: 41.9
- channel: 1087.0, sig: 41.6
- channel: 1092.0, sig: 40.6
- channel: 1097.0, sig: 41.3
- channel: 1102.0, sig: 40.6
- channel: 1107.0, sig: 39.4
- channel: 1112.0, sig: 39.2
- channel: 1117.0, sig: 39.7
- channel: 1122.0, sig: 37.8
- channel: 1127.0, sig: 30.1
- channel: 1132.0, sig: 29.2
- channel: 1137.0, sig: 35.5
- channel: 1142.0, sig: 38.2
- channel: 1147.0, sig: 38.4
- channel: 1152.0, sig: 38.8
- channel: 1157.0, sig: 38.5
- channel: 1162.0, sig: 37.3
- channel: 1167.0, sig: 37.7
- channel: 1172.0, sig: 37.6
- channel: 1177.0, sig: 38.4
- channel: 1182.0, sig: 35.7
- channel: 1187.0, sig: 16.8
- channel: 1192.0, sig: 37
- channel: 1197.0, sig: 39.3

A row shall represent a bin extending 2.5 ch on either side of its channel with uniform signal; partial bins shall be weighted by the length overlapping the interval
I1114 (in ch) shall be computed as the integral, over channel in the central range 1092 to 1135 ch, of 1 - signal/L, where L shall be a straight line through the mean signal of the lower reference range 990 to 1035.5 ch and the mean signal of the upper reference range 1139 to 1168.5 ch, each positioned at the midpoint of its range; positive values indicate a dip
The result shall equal 2.1 ch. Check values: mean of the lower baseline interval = 42.1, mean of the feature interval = 37.3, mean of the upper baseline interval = 38.1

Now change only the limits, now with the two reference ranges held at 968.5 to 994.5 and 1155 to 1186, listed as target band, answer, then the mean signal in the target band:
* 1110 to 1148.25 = 2.19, 35.9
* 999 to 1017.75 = 0.13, 42.3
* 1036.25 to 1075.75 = -0.54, 41.4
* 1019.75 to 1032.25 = 0.18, 41.3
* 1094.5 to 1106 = -0.47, 40.7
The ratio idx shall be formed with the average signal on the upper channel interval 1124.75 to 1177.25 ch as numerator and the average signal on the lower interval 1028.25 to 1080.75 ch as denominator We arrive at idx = 0.88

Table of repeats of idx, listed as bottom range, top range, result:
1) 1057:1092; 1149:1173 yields 0.92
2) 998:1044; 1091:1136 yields 0.90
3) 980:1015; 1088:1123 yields 0.93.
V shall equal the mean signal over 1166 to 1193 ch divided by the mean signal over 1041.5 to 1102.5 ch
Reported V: 0.81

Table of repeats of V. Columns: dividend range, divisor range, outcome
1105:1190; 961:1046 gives 0.84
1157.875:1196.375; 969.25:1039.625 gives 0.82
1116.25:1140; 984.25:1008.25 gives 0.79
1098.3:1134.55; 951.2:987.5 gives 0.83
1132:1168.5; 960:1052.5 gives 0.88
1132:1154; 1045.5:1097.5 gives 0.89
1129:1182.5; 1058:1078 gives 0.89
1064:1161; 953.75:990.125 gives 0.88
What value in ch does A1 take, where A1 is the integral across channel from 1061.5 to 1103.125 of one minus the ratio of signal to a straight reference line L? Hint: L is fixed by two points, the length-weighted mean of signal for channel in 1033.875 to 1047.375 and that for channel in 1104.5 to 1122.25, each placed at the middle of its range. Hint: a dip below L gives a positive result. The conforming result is -1.28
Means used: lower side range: 41.1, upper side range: 39.2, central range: 41.2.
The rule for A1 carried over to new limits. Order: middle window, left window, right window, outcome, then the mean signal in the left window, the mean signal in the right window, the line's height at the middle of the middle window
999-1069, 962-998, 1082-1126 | 0.6 ch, 43.7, 39.8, 42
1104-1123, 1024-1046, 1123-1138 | -3.2 ch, 41.2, 31.8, 33.5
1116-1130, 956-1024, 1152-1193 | 0.8 ch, 43.2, 35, 37.2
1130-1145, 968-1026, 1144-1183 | 1.6 ch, 42.9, 37.9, 38.7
